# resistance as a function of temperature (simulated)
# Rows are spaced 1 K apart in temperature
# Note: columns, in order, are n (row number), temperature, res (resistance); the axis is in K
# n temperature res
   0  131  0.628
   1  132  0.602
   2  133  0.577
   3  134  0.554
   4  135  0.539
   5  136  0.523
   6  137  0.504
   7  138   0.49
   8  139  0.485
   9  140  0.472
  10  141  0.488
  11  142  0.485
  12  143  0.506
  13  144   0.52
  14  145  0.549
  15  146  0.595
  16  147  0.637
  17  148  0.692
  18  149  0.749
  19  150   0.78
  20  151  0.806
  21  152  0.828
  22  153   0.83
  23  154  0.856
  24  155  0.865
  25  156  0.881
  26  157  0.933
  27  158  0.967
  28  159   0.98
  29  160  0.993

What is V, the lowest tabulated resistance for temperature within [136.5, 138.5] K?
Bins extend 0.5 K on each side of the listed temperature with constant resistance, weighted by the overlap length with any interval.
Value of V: 0.49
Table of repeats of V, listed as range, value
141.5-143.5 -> 0.485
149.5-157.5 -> 0.78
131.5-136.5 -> 0.523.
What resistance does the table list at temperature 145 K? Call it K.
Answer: 0.549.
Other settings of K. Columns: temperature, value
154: 0.856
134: 0.554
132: 0.602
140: 0.472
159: 0.98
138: 0.49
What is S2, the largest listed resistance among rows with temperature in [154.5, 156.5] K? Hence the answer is 0.881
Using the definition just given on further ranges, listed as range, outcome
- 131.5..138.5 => 0.602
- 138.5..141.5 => 0.488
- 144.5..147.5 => 0.637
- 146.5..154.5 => 0.856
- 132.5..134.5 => 0.577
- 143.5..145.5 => 0.549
